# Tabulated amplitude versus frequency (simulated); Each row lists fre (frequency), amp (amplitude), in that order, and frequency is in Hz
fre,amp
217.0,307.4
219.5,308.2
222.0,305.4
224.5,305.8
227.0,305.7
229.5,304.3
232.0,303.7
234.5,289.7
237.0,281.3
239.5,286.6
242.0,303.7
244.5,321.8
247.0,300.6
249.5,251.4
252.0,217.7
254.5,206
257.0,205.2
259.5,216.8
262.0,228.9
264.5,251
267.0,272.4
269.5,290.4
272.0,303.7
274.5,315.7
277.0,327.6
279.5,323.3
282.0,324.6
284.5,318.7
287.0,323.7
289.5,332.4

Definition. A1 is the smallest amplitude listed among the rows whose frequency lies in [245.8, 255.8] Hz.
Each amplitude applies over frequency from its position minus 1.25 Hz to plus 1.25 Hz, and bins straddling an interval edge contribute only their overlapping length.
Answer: 206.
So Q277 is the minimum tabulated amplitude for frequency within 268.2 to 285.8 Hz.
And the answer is 290.4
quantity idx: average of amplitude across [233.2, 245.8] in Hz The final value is 297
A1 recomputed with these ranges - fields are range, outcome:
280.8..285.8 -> 318.7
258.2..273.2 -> 216.8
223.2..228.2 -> 305.7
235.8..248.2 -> 281.3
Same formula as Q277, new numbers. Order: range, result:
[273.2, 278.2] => 315.7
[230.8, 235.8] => 289.7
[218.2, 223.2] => 305.4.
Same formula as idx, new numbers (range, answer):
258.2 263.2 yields 223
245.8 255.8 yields 243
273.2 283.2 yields 323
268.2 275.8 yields 303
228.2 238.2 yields 295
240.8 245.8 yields 313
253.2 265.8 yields 222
